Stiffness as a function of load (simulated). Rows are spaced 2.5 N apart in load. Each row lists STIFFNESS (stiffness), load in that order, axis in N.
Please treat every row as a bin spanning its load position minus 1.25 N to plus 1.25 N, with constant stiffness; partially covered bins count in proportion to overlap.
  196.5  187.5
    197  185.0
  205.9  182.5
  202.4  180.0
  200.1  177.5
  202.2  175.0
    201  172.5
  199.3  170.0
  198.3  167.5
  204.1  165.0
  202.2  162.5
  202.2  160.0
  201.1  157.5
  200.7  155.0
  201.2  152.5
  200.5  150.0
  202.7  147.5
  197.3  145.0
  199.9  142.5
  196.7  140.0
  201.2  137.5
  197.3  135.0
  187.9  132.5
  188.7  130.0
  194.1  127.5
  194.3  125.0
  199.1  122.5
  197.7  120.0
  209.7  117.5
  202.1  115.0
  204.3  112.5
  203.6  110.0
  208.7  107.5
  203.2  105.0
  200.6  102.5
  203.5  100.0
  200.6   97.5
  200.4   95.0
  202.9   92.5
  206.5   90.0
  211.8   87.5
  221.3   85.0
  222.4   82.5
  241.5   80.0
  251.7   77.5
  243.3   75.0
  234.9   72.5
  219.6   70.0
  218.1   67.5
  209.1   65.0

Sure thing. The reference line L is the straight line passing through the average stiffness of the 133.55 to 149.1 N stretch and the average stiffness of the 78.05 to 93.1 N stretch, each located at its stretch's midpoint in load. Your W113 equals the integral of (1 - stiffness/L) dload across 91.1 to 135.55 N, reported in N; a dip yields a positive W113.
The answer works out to 2.0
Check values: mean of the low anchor 220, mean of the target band 200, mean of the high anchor 199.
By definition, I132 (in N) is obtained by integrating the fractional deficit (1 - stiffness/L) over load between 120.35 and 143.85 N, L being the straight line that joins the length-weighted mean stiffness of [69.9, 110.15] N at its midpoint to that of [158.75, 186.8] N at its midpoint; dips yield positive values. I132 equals 1.5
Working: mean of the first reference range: 217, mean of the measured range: 196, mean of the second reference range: 201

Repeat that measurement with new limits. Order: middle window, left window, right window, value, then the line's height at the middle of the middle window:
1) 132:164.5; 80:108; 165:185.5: 0.6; 204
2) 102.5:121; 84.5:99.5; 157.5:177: 0.1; 205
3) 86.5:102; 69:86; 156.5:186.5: 1.6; 228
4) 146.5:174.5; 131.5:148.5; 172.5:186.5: -0.2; 200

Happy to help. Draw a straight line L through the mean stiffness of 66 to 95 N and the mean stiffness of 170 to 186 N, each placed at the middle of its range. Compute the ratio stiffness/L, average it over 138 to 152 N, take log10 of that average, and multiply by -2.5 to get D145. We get 0.05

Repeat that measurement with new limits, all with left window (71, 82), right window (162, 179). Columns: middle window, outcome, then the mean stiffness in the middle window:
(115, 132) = 0.12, 197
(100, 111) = 0.12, 204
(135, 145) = 0.08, 199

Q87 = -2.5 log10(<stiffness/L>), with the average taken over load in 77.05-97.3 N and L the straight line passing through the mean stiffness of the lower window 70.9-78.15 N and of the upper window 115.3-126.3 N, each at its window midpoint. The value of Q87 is 0.06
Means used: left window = 241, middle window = 218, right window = 200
